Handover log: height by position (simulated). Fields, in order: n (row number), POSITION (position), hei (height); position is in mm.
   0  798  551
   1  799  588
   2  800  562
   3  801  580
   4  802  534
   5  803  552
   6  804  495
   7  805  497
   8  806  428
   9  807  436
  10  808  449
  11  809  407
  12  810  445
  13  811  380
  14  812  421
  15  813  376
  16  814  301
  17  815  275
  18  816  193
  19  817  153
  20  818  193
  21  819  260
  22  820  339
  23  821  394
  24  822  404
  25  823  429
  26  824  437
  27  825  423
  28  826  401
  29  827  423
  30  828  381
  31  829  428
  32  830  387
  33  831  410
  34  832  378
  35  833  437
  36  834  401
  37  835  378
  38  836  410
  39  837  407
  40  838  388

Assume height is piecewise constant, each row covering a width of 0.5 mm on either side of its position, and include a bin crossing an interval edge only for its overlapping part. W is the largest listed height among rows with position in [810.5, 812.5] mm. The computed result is 421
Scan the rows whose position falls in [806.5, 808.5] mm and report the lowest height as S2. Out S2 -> 436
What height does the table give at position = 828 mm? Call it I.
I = 381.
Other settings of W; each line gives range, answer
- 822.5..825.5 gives 437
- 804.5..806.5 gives 497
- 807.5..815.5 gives 449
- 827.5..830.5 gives 428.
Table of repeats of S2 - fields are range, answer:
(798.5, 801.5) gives 562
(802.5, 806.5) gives 428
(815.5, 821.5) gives 153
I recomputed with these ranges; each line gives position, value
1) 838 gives 388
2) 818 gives 193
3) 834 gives 401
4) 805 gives 497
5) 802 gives 534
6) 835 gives 378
